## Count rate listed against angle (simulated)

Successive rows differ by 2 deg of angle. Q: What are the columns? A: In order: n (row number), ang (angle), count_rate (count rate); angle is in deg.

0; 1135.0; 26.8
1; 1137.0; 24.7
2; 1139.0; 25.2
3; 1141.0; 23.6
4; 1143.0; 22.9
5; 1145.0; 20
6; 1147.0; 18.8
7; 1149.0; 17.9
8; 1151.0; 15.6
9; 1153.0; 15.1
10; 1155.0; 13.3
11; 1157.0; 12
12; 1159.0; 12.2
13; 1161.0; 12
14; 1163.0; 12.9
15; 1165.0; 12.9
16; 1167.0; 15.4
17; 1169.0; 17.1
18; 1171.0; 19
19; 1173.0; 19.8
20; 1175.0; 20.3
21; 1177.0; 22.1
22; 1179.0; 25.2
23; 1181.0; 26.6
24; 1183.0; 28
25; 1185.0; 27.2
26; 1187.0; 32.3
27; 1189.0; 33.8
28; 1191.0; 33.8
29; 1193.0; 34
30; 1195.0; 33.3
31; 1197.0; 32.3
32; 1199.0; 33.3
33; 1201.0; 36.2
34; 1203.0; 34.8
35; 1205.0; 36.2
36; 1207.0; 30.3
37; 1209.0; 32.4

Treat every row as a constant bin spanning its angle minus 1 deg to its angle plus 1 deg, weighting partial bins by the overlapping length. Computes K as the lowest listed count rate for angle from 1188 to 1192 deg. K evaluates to 33.8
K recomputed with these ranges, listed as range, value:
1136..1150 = 17.9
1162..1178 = 12.9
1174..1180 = 20.3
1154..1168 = 12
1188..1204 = 32.3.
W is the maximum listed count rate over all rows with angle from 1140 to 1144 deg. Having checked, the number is 23.6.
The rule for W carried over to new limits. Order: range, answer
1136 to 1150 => 25.2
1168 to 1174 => 19.8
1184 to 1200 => 34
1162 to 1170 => 17.1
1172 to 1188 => 32.3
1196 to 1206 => 36.2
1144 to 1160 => 20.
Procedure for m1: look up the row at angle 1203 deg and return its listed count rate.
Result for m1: 34.8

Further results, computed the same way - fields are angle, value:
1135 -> 26.8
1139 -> 25.2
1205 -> 36.2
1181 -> 26.6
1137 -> 24.7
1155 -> 13.3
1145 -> 20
